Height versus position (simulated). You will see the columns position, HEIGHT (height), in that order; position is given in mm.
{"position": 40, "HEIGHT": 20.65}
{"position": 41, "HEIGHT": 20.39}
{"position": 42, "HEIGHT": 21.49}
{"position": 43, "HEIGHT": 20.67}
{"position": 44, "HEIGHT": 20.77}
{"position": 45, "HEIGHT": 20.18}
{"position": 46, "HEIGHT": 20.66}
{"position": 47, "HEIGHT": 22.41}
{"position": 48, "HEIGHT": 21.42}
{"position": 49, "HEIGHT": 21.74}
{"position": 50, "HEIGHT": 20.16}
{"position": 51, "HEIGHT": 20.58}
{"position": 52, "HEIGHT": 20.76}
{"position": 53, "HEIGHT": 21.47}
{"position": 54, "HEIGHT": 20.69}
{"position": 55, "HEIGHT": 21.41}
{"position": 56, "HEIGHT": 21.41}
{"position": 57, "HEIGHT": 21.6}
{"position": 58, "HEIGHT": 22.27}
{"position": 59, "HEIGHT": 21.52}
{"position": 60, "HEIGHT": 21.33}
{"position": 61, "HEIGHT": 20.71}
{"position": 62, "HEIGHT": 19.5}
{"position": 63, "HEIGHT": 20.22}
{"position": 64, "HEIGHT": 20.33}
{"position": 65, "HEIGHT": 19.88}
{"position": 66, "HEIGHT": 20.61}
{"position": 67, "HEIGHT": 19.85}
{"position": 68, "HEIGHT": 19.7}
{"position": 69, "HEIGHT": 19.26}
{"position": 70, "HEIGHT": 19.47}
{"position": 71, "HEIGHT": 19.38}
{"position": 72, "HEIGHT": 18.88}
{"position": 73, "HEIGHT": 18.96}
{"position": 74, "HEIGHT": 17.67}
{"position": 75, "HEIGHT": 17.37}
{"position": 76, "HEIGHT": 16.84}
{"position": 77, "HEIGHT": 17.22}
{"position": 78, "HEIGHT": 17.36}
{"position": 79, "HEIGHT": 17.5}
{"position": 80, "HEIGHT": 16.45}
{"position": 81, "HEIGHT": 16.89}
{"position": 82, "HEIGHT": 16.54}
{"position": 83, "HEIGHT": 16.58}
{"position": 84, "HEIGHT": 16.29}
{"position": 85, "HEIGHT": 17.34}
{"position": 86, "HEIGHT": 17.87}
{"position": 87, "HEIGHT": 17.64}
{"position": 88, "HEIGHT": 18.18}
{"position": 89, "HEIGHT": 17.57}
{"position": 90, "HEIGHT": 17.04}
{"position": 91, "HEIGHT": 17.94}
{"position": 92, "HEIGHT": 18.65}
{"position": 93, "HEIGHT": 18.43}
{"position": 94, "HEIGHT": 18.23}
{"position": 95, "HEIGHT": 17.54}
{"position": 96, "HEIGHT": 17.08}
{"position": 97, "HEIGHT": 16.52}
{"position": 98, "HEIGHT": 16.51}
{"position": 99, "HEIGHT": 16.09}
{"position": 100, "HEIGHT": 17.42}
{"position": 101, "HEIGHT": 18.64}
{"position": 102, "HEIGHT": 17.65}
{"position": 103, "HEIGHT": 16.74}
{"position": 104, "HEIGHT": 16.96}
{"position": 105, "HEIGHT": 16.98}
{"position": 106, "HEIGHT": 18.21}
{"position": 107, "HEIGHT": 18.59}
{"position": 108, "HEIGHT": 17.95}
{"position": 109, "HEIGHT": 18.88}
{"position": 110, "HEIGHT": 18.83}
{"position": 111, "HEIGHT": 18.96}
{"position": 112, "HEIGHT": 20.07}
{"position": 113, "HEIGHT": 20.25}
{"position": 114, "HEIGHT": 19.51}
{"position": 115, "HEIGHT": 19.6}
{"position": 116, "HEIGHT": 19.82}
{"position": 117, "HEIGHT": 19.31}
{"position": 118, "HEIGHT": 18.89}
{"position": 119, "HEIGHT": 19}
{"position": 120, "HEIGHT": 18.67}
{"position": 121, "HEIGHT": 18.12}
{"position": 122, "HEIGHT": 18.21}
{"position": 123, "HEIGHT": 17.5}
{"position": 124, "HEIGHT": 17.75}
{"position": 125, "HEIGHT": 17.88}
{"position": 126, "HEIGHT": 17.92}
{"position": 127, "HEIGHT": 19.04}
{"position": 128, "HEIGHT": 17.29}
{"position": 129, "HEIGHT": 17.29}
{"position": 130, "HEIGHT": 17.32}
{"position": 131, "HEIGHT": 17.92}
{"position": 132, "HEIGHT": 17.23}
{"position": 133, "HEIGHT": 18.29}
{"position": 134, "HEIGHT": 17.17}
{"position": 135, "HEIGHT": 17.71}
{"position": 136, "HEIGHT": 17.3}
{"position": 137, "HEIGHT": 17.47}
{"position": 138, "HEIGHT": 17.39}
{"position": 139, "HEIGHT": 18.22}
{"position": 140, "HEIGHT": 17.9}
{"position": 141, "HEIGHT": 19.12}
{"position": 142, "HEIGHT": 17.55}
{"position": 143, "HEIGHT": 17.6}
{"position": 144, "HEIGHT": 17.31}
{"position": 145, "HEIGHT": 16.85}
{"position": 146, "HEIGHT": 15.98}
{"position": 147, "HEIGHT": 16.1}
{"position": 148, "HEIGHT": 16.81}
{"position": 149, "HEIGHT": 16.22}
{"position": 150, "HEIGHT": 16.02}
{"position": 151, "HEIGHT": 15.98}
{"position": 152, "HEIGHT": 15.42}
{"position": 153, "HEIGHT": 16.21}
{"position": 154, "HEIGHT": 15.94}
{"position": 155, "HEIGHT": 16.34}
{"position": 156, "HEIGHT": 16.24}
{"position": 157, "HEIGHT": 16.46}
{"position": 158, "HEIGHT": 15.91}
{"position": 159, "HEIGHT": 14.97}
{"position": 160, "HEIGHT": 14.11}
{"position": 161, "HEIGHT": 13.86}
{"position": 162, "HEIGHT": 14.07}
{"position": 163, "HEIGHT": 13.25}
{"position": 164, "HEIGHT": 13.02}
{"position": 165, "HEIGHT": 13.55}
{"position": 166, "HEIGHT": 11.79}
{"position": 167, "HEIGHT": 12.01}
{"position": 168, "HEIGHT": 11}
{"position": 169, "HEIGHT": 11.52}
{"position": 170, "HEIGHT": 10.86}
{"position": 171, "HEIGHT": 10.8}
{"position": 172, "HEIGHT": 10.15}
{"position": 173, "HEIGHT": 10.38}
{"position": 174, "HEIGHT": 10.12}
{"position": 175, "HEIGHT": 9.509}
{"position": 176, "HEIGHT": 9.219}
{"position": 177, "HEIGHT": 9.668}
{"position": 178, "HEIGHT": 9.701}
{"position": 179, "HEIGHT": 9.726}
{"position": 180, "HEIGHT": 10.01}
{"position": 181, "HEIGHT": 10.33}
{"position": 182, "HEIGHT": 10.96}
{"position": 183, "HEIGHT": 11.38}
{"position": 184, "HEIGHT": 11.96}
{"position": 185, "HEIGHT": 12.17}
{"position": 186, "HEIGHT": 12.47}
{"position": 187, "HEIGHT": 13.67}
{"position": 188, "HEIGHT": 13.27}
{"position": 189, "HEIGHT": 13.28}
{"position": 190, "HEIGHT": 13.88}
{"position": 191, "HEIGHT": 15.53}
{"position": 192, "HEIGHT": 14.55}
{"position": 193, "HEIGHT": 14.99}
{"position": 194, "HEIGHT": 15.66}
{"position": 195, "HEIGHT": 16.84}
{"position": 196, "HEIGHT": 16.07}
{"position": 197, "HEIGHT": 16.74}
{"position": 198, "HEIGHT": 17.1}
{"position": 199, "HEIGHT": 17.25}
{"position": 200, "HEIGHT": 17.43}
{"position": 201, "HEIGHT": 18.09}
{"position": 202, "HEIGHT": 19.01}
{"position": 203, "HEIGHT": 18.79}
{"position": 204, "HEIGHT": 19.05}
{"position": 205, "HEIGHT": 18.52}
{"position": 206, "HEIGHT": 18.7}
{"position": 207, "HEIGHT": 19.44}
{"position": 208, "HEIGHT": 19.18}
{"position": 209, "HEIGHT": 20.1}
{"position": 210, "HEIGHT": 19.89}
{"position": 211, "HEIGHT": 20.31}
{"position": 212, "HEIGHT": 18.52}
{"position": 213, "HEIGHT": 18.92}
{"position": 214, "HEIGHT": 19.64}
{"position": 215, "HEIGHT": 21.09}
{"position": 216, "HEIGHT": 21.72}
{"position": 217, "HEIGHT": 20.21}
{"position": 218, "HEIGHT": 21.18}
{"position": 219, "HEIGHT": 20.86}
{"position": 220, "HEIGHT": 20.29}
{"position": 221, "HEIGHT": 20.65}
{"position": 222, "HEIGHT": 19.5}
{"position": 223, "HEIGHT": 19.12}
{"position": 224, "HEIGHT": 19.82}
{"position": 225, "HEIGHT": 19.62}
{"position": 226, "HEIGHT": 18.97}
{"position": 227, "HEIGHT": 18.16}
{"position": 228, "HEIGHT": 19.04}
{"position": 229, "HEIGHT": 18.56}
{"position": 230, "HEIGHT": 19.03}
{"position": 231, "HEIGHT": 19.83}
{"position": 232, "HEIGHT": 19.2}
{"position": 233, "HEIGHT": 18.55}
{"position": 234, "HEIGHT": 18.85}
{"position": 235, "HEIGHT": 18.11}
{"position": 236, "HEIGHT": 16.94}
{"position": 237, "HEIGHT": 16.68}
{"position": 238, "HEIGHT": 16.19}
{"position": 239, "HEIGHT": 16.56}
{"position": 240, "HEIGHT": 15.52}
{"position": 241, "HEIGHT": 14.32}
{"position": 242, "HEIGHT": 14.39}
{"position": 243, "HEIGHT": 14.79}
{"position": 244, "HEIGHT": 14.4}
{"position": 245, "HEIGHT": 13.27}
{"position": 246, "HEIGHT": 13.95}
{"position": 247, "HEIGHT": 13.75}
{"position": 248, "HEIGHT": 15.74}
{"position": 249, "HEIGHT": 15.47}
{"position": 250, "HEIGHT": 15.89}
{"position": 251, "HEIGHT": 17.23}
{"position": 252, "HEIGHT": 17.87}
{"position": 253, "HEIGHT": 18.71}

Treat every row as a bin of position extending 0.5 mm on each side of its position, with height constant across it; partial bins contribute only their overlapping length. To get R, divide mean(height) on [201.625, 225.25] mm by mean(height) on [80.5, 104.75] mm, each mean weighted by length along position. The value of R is 1.14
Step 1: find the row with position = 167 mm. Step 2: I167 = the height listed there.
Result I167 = 12.01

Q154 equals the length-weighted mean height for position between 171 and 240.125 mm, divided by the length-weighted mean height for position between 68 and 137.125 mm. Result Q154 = 0.9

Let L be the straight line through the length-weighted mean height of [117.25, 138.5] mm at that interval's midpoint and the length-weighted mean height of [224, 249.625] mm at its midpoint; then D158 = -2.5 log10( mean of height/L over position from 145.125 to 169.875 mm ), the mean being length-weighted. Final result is 0.198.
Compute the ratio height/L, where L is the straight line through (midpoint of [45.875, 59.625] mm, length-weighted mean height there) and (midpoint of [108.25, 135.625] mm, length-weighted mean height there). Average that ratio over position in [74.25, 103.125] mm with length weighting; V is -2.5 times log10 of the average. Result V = 0.15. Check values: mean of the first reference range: 21.3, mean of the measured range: 17.3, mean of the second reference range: 18.5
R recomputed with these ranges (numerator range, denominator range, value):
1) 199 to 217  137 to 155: 1.14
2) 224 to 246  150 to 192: 1.35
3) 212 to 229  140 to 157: 1.19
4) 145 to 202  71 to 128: 0.77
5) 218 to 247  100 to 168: 1.04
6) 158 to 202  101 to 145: 0.72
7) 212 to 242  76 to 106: 1.09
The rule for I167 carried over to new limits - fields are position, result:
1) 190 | 13.88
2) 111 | 18.96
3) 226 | 18.97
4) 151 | 15.98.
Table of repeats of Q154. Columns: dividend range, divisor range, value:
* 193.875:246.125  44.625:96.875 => 0.95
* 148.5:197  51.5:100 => 0.70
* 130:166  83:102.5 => 0.93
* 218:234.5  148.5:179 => 1.48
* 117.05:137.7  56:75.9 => 0.90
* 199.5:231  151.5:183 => 1.56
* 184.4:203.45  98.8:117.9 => 0.84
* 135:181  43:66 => 0.68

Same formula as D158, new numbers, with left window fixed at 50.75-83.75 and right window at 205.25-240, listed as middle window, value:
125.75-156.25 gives 0.13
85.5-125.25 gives 0.07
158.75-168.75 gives 0.42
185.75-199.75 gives 0.25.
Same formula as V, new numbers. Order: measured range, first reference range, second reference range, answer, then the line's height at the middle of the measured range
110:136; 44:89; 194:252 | 0.028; 18.9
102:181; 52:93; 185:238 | 0.165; 18.5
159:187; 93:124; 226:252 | 0.453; 17.4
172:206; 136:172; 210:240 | 0.236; 17.1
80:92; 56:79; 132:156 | 0.098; 18.9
